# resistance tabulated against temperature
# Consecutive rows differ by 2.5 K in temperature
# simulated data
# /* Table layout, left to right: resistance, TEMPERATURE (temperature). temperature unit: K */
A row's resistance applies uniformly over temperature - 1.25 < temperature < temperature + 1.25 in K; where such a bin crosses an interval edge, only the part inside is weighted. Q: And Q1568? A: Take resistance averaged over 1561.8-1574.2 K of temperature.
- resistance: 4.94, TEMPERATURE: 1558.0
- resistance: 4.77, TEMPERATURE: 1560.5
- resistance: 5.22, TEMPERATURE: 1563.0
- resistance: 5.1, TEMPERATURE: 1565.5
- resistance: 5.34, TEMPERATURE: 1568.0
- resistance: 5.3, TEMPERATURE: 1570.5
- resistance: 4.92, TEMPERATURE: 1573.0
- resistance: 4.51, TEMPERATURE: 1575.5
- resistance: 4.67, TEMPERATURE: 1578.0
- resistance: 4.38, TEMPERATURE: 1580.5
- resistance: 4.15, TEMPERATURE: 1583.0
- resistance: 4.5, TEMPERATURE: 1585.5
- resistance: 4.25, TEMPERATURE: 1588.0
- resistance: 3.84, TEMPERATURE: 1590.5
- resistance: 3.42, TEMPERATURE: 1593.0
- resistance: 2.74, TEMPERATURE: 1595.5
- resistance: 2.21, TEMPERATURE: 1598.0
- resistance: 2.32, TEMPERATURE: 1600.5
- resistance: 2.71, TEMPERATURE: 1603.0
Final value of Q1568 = 5.18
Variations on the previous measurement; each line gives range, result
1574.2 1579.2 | 4.59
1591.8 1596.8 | 3.07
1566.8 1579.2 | 4.95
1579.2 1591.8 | 4.22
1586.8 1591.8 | 4.04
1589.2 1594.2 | 3.64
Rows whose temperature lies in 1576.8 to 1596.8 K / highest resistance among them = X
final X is 4.67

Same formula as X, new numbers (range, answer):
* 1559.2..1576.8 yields 5.34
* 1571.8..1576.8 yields 4.92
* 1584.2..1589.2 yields 4.5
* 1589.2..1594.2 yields 3.84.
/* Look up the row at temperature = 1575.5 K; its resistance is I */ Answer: 4.51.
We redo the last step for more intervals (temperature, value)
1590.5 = 3.84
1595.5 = 2.74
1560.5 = 4.77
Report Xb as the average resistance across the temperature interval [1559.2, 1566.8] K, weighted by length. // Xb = 5.03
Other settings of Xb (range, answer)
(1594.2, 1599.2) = 2.49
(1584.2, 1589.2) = 4.37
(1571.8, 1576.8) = 4.71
